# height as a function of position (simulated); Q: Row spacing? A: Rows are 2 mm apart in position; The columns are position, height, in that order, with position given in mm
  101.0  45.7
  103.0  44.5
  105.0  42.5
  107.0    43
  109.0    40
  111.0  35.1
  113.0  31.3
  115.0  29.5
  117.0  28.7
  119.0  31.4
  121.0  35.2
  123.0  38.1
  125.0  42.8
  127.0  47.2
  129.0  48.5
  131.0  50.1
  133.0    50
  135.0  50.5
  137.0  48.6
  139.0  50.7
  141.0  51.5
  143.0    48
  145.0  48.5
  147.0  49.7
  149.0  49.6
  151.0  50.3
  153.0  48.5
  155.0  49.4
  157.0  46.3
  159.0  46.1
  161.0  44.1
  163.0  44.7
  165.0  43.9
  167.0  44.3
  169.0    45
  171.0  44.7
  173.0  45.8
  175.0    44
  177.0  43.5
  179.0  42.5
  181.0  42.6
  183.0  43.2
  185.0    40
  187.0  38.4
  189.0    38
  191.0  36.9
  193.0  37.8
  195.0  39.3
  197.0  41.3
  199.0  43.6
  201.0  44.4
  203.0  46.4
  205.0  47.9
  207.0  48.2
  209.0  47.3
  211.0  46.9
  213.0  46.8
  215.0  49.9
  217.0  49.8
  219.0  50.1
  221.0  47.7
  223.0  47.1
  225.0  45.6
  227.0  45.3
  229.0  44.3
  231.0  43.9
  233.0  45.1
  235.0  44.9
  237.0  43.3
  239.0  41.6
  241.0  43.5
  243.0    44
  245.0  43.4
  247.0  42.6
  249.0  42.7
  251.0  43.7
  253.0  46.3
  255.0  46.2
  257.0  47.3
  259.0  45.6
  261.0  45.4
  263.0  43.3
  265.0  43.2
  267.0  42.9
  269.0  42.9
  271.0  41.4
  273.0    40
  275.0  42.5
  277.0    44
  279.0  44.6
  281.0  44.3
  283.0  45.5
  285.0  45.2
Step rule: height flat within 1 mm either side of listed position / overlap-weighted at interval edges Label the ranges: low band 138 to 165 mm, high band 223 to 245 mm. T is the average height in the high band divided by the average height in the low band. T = 0.92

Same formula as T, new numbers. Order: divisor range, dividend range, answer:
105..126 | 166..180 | 1.23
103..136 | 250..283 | 1.09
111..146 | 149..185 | 1.06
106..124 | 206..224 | 1.39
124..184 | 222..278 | 0.94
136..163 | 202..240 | 0.96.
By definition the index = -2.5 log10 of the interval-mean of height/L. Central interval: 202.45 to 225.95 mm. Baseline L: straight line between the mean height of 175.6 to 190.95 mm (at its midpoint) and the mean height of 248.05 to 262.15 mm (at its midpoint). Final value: -0.12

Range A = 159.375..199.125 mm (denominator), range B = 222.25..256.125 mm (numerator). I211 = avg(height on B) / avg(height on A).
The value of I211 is 1.05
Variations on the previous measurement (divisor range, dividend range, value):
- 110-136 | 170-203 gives 1.05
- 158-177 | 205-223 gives 1.08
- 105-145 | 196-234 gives 1.10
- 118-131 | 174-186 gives 1.03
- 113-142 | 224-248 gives 1.03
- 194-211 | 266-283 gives 0.96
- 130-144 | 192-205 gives 0.85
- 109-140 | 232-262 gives 1.08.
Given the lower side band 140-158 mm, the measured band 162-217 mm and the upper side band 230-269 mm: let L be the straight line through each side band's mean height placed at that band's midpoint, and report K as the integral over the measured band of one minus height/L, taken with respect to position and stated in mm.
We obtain 3.90 mm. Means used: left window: 49.1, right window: 44.1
